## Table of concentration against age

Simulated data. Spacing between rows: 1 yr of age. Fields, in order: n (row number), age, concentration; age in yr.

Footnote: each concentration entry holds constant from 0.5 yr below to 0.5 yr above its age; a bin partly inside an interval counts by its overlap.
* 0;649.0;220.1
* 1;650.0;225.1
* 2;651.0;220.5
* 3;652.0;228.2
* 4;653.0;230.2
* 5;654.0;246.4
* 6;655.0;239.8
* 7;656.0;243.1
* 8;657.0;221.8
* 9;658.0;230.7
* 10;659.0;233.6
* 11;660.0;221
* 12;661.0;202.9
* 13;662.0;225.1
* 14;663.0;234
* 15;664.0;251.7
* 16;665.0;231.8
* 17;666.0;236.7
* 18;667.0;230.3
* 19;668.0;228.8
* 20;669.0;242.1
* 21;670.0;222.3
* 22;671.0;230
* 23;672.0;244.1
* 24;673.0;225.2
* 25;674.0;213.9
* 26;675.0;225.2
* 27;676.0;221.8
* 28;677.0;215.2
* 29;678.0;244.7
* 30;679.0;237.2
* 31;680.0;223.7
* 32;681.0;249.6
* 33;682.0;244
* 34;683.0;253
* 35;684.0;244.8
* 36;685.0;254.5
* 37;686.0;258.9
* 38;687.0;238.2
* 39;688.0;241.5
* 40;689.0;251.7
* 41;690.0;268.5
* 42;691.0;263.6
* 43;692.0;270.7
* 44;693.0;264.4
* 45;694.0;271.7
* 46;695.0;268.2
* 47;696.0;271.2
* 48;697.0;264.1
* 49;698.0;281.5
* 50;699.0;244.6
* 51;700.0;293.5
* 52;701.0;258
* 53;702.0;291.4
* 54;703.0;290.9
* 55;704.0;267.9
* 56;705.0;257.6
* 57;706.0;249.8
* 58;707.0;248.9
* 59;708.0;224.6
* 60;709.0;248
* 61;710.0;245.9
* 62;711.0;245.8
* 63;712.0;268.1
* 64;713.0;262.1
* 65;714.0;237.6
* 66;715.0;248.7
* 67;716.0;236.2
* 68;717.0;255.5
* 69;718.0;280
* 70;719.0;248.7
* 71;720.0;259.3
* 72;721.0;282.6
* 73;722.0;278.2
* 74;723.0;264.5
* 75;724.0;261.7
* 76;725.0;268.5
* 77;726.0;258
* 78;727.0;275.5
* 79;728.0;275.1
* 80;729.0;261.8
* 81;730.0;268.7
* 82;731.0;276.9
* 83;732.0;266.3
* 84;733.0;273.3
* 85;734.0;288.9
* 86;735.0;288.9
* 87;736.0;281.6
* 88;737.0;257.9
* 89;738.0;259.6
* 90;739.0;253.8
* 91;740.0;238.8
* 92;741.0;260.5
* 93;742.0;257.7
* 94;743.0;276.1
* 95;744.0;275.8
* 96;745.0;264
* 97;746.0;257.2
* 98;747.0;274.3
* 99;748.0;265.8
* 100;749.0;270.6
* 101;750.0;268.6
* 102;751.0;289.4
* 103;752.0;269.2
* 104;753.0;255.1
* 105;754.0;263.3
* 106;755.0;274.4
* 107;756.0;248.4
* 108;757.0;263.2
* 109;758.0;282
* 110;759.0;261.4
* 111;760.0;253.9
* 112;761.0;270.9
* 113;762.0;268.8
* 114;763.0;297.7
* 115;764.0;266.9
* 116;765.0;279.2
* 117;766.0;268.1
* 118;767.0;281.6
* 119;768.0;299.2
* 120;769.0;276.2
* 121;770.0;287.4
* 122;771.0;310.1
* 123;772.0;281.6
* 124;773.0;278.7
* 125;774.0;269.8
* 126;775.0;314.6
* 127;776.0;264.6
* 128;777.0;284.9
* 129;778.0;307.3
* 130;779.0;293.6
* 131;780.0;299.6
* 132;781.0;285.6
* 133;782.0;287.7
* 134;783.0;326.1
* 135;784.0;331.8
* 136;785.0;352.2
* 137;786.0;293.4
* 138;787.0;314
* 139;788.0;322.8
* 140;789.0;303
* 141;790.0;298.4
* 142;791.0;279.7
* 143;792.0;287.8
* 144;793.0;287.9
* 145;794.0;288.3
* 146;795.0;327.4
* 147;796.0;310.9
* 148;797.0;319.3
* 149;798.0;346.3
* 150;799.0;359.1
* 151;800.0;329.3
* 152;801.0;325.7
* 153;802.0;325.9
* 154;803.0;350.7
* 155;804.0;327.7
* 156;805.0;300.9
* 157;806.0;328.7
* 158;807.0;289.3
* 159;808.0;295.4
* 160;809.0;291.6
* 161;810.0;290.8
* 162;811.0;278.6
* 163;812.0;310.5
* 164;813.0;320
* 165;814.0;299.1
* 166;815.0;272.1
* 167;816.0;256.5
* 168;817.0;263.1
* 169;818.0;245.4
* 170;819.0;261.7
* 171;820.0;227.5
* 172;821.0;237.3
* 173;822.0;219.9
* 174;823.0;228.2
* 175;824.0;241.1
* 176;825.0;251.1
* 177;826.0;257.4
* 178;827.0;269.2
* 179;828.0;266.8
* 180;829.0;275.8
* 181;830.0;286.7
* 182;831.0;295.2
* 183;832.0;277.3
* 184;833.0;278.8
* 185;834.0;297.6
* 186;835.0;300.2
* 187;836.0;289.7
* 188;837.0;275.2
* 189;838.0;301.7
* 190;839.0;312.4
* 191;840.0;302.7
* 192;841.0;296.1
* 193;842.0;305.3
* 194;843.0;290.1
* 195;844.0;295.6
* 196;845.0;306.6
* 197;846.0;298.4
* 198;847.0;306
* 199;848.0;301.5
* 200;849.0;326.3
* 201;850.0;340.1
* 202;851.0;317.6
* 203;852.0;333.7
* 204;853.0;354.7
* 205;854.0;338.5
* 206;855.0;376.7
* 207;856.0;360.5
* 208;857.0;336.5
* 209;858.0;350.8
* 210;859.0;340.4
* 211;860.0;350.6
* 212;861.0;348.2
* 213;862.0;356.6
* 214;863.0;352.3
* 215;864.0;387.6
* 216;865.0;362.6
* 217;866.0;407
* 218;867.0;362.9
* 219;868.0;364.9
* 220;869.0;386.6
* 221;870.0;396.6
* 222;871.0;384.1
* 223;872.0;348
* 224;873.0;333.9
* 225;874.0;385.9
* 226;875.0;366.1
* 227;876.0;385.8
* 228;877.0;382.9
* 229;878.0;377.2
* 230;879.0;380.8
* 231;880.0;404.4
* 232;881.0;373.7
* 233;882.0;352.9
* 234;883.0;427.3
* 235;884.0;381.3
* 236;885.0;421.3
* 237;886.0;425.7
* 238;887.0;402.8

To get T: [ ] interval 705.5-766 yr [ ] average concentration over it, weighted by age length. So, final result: 264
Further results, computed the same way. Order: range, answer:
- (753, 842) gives 289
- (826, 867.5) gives 320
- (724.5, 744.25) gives 268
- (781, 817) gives 308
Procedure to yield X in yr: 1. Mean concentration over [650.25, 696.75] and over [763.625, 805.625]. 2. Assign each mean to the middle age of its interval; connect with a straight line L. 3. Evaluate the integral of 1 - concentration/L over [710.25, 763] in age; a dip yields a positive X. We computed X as 2.0 yr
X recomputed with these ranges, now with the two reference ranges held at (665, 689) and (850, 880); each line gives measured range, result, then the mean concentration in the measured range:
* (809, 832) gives 4.6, 267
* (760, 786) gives 0.9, 291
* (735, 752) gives 0.9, 267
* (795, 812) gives 0.2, 317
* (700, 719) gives 0.1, 257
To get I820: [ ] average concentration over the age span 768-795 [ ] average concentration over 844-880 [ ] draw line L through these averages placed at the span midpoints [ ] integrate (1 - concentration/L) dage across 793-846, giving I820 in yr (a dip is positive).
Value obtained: 5.5 yr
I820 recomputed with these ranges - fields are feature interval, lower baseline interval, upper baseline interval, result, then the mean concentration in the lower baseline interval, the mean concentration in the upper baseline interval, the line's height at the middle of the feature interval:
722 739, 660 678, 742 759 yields -0.8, 229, 268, 258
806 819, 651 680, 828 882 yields 1.1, 230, 337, 313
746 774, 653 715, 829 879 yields 1.2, 246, 335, 286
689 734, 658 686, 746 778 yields -2.1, 233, 276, 252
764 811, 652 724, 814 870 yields -2.8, 248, 307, 286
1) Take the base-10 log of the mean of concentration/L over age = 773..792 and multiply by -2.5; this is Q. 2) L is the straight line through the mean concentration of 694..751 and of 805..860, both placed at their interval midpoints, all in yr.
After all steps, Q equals -0.07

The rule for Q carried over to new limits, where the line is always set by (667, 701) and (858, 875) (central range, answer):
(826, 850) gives 0.18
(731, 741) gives 0.05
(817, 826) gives 0.36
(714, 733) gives 0.04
